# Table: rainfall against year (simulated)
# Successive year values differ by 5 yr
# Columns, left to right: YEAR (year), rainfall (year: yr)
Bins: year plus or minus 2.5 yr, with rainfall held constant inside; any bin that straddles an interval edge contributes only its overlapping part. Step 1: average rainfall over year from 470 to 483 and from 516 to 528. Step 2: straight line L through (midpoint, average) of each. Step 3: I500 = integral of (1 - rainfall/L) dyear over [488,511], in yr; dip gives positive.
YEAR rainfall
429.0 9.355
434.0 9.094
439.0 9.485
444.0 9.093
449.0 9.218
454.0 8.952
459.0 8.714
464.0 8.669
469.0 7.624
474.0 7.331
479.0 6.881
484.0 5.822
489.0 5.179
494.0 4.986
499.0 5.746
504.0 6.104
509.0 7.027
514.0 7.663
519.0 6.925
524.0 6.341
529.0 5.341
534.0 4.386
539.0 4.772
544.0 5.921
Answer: 3.2 yr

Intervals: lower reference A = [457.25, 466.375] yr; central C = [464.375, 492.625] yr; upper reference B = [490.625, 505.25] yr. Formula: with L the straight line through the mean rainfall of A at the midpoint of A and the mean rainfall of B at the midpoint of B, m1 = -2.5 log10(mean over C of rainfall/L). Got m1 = 0.10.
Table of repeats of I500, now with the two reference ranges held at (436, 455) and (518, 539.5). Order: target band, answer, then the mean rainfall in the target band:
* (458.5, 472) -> 0.2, 8.24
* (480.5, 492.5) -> 3.0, 5.57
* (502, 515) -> -1.0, 6.88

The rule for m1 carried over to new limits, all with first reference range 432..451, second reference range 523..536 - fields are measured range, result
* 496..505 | 0.126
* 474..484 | 0.126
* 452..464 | -0.040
